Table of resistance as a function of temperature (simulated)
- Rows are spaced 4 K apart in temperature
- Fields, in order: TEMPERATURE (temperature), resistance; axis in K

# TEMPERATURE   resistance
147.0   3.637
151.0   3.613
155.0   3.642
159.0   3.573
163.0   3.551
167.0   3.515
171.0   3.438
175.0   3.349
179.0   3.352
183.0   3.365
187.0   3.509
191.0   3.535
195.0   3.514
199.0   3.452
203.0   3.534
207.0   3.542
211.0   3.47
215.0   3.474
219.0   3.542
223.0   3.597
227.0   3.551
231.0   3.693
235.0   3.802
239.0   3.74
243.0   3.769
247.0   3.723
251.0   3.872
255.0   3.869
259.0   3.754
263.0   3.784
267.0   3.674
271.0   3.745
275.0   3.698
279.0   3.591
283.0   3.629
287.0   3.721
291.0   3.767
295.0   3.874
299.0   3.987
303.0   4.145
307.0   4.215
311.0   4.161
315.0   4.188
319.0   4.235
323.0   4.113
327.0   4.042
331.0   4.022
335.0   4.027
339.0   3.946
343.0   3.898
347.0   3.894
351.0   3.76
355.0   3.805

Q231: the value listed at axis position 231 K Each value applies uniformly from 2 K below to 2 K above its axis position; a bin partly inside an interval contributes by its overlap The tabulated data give 3.693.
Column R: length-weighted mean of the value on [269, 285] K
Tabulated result 3.67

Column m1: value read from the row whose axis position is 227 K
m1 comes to 3.551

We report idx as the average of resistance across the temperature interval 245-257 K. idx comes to 3.82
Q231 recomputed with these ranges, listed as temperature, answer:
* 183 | 3.365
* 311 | 4.161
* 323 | 4.113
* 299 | 3.987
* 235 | 3.802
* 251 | 3.872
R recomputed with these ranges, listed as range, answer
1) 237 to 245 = 3.75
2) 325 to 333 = 4.03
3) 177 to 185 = 3.36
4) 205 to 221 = 3.51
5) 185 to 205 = 3.51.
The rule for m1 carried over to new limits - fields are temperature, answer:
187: 3.509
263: 3.784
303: 4.145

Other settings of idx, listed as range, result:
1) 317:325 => 4.17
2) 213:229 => 3.54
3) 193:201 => 3.48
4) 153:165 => 3.59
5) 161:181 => 3.44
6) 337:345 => 3.92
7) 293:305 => 4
